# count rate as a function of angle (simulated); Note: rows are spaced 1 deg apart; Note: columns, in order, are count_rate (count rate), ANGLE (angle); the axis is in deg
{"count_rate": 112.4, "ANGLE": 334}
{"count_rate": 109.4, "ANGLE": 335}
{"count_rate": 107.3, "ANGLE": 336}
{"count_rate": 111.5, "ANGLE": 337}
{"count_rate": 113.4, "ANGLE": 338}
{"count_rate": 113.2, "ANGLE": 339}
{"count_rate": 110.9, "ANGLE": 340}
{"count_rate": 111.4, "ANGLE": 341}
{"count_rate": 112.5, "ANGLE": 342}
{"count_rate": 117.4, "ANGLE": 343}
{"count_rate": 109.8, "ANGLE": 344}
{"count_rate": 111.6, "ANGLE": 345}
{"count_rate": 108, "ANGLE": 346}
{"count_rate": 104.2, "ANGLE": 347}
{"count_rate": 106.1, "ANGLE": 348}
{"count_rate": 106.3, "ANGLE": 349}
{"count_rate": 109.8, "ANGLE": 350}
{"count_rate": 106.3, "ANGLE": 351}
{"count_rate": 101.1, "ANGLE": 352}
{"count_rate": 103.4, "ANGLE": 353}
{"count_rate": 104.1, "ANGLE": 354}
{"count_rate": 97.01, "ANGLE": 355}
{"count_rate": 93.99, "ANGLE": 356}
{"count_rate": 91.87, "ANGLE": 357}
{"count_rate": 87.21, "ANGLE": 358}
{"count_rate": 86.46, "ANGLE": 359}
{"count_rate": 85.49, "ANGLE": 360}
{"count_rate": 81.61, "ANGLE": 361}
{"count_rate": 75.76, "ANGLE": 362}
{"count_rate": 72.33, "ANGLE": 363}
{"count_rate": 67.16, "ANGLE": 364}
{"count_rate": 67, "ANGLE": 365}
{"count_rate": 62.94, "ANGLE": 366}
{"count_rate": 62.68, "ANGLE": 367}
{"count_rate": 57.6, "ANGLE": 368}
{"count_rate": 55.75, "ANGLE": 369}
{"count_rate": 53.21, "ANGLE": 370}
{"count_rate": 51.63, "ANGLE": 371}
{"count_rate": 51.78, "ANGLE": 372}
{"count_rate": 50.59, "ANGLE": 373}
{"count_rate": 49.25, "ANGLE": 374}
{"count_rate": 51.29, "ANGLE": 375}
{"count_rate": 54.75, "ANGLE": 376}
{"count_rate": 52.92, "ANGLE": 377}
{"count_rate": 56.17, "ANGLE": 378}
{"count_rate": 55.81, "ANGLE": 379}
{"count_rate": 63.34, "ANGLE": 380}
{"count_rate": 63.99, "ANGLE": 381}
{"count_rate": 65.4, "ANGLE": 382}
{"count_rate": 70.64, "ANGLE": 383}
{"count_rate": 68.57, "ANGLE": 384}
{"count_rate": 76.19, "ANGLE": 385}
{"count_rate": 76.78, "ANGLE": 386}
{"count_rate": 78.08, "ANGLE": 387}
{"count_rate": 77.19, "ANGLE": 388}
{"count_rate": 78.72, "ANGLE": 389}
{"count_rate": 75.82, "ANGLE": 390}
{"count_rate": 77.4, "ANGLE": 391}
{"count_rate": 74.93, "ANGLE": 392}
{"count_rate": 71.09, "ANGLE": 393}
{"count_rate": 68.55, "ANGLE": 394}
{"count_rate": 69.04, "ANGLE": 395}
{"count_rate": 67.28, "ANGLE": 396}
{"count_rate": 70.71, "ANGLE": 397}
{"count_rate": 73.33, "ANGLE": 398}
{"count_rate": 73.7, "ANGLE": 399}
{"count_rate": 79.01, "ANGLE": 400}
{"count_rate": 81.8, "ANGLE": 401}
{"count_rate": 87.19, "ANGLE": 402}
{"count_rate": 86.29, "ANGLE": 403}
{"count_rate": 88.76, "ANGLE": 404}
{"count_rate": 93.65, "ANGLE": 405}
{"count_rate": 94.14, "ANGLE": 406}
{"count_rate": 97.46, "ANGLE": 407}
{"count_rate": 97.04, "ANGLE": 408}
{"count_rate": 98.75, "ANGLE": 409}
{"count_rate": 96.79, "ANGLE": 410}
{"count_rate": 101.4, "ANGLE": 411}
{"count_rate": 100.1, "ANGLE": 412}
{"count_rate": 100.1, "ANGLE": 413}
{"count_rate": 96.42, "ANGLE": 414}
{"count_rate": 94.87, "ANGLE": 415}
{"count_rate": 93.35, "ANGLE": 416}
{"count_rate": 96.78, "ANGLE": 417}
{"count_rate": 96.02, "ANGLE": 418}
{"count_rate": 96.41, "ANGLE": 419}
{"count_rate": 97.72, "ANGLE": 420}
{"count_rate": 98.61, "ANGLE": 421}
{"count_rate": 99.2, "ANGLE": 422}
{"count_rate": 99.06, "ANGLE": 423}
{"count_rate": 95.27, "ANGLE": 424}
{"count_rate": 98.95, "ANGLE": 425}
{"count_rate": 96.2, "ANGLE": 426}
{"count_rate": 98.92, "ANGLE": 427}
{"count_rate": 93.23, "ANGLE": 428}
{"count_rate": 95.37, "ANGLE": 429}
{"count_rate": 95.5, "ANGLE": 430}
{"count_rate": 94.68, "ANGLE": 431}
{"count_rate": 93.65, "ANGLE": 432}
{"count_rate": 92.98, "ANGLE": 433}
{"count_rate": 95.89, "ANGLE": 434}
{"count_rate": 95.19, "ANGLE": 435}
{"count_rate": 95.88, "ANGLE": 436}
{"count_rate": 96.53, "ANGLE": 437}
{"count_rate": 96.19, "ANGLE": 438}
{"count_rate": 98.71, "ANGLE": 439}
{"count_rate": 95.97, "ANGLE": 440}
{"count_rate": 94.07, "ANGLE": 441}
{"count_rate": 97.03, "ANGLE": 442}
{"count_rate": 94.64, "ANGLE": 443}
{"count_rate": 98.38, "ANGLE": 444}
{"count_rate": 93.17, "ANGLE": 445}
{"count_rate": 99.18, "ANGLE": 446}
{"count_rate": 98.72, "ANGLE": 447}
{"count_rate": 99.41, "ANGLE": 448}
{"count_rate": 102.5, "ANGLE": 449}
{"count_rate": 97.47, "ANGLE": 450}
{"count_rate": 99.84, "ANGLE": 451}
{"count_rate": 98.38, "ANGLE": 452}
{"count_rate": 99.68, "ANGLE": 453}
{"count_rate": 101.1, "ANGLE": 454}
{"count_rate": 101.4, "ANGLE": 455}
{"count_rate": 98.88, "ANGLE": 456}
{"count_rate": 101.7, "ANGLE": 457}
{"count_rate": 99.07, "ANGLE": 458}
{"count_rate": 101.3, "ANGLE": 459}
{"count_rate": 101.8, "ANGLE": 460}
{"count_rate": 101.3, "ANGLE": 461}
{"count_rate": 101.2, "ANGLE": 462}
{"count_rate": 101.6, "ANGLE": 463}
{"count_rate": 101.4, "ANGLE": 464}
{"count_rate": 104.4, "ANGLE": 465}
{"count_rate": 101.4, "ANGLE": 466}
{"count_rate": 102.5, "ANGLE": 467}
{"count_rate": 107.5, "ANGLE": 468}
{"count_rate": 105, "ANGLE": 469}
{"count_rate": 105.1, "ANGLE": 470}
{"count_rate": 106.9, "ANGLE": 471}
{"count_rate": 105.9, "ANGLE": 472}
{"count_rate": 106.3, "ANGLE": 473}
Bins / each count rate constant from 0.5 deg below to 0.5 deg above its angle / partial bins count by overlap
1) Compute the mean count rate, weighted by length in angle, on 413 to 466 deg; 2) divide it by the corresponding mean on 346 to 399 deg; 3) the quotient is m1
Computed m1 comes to 1.3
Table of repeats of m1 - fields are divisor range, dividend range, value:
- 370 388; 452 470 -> 1.66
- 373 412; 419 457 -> 1.29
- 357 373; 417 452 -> 1.42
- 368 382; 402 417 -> 1.73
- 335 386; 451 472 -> 1.23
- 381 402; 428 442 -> 1.29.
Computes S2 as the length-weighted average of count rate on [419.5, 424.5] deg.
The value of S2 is 98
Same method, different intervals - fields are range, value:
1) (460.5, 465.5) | 102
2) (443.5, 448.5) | 97.8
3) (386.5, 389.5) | 78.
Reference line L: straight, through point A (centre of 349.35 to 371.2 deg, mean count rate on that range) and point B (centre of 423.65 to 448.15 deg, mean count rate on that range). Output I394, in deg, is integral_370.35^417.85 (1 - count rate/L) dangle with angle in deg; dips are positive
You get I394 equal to 6.3 deg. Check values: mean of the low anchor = 81.2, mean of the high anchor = 96.1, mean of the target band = 76.6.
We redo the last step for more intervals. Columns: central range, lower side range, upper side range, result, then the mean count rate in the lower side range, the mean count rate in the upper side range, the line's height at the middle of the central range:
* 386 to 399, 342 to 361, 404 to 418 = 3.2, 101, 96.7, 98.1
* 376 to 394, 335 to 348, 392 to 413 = 4.5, 111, 84.9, 92.3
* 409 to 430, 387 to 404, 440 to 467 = -2.8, 76.2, 99.6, 85.9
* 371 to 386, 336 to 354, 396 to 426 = 6.1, 109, 92.2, 100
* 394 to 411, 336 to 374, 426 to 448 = 1.6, 89.2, 96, 93.2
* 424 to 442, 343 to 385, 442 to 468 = -0.2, 77.9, 100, 94.7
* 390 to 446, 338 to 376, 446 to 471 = 2.5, 86.1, 101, 95.3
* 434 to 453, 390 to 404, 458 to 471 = -0.6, 75.9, 103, 94.5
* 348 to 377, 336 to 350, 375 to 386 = 3.6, 110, 62.9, 85.7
